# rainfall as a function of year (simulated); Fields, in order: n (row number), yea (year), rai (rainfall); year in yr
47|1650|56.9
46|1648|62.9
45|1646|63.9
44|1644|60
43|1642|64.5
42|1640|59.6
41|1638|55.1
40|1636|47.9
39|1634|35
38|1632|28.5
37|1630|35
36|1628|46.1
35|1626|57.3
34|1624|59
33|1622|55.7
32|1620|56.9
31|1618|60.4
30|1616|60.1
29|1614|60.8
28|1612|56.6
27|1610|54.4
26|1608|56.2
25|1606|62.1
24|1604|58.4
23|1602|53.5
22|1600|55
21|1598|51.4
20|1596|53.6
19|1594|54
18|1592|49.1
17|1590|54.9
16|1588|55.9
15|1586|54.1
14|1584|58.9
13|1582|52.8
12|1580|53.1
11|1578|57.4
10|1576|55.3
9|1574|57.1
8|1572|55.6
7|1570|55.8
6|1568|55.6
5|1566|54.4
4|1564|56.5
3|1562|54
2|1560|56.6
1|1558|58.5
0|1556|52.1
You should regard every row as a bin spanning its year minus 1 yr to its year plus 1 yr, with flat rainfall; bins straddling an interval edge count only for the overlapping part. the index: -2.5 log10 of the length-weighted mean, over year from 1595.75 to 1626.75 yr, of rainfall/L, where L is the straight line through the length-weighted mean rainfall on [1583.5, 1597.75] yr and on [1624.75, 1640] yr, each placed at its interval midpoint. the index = -0.16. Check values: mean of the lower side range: 54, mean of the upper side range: 44.9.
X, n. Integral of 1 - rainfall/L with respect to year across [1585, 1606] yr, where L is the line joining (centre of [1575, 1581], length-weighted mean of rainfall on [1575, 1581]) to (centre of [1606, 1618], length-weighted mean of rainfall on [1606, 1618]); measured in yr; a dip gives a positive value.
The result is 0.9 yr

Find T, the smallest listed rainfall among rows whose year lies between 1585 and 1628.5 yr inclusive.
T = 46.1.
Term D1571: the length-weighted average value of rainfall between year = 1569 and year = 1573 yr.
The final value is 55.7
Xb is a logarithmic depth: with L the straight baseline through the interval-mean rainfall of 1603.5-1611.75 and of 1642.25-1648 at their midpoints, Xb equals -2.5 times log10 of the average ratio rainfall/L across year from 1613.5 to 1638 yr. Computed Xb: 0.19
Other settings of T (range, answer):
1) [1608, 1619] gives 54.4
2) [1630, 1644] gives 28.5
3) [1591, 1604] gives 49.1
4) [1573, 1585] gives 52.8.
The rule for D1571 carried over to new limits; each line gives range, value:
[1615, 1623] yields 58.3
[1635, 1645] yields 57.4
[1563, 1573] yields 55.6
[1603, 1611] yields 57.8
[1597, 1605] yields 54.6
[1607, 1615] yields 57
